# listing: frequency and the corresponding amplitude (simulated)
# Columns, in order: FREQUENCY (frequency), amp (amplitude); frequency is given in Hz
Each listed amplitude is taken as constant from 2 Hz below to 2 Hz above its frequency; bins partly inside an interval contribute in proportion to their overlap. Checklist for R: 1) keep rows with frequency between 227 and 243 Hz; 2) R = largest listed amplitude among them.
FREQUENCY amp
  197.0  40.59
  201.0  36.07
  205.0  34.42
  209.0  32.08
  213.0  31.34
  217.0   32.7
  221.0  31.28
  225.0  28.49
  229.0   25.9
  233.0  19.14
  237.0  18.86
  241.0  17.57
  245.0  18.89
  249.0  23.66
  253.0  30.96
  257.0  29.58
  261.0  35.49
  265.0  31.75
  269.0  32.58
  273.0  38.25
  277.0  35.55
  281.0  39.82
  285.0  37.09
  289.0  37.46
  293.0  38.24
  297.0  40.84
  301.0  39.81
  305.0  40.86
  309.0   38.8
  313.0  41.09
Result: 25.9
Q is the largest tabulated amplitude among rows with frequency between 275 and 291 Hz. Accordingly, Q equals 39.82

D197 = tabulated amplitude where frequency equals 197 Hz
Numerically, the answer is 40.59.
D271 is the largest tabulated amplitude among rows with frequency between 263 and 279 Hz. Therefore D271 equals 38.25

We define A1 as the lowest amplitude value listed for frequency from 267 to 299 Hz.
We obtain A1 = 32.58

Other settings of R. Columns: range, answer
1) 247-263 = 35.49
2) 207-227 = 32.7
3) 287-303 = 40.84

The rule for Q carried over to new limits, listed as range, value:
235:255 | 30.96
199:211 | 36.07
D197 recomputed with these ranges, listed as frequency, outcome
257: 29.58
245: 18.89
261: 35.49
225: 28.49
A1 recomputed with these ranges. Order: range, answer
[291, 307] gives 38.24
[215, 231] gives 25.9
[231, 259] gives 17.57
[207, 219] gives 31.34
